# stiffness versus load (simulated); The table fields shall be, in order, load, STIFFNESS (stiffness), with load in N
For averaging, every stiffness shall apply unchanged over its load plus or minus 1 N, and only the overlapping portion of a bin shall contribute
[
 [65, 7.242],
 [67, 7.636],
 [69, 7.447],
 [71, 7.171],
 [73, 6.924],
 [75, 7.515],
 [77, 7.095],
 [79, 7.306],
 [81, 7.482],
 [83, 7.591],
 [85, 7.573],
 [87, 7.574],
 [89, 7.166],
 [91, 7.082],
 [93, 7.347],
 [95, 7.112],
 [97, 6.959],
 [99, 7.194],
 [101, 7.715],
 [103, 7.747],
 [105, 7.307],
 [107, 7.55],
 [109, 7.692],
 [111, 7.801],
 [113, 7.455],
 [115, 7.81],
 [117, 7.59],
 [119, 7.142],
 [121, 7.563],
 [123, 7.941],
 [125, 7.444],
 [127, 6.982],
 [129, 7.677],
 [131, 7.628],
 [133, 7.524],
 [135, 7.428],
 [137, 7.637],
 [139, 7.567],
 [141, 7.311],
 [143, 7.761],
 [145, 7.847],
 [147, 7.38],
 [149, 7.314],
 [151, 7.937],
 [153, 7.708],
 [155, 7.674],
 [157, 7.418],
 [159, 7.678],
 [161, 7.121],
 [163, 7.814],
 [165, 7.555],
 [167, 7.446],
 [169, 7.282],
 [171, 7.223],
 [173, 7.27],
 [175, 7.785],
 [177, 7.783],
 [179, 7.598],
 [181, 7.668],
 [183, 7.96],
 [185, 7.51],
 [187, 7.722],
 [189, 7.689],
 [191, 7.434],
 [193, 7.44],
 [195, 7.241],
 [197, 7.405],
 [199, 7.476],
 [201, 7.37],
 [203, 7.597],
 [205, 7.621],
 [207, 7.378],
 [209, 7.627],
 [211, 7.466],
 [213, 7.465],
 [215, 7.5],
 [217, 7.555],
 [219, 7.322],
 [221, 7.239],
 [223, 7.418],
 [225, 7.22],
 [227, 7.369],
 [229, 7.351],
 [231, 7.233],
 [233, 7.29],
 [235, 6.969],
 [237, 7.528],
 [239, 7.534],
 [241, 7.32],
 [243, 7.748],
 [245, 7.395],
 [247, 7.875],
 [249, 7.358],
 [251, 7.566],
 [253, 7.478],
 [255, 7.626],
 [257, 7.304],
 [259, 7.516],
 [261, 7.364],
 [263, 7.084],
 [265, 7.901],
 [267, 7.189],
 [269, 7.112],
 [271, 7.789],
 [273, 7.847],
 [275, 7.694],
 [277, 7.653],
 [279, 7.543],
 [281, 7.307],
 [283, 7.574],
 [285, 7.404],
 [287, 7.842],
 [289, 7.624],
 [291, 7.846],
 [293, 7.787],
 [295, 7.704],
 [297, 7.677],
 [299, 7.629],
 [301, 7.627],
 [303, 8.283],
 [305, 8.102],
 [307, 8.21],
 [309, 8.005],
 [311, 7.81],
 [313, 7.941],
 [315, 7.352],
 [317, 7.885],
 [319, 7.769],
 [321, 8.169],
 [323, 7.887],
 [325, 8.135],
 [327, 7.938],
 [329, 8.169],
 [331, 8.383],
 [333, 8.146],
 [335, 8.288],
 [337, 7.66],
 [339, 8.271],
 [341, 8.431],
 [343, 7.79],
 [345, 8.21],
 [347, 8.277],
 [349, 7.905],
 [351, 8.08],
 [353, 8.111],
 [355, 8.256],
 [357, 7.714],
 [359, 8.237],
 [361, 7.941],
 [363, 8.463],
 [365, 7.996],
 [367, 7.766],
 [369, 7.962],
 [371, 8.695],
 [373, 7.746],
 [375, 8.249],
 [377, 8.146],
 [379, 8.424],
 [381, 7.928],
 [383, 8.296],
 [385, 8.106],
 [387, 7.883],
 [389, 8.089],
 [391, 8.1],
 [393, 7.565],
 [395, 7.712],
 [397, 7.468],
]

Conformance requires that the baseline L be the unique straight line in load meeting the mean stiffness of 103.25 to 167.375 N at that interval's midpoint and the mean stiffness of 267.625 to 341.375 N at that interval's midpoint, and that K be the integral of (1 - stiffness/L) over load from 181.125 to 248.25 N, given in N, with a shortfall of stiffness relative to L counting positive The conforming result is 1.97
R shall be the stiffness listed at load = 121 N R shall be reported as 7.563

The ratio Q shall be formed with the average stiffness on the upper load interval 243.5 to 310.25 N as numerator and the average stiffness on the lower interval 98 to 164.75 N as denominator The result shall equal 1.01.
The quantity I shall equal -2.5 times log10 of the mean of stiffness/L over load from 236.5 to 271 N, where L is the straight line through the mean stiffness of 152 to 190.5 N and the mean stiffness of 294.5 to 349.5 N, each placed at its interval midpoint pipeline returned 0.05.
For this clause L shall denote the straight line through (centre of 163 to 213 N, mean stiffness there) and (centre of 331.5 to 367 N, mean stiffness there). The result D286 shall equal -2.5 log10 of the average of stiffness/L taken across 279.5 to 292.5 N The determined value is 0.04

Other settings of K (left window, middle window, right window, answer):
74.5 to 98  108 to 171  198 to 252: -1.6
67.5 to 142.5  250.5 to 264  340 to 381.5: 0.7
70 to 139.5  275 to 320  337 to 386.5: 1.1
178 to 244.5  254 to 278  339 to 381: 0.6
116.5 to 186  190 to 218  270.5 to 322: 0.6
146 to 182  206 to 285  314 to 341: 3.3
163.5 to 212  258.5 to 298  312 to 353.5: 1.4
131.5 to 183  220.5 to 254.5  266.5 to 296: 0.8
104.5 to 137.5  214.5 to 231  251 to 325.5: 0.6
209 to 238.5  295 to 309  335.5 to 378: -0.2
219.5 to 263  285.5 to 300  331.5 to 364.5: 0.1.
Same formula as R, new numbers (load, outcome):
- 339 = 8.271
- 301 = 7.627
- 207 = 7.378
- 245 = 7.395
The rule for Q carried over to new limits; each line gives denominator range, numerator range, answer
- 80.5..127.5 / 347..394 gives 1.08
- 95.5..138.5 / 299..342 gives 1.07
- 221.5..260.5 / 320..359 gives 1.09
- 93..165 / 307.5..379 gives 1.07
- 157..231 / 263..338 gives 1.04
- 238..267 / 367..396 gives 1.07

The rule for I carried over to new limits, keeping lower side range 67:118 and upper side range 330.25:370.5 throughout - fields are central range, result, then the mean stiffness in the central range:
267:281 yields 0.05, 7.56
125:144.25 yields 0.00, 7.5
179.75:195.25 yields 0.01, 7.6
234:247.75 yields 0.05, 7.47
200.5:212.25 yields 0.03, 7.51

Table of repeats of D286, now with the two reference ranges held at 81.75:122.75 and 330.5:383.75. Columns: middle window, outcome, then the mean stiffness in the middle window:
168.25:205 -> 0.02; 7.53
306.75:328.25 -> 0.01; 7.91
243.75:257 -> 0.04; 7.53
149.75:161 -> 0.00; 7.62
